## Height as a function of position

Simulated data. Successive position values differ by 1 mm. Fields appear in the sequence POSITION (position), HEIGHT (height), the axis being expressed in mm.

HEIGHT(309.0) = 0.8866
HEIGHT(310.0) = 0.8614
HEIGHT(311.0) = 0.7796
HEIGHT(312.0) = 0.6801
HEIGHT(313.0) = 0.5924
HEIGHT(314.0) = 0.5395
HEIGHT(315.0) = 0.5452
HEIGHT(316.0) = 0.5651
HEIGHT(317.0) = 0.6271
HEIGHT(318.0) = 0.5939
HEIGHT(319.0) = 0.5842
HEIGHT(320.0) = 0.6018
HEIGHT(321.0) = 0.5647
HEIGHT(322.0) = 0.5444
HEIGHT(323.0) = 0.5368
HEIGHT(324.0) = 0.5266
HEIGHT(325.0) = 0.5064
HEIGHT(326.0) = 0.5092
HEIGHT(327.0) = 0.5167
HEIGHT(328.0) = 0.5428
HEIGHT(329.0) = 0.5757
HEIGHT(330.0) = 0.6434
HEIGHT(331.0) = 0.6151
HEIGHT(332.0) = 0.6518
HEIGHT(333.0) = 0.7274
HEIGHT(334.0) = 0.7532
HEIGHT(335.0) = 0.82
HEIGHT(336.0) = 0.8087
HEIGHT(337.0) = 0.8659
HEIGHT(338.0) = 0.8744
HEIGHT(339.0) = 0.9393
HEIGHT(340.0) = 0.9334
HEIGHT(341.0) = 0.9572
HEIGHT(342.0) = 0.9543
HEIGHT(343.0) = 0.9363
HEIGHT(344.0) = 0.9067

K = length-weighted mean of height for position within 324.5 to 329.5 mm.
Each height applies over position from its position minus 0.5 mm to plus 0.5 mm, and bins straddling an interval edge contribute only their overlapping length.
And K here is 0.53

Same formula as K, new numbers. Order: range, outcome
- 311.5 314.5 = 0.604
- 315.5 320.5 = 0.594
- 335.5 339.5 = 0.872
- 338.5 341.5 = 0.943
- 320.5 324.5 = 0.543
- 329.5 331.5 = 0.629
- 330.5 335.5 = 0.714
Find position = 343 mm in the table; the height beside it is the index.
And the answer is 0.9363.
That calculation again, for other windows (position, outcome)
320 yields 0.6018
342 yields 0.9543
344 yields 0.9067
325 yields 0.5064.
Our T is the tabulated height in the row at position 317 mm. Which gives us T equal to 0.6271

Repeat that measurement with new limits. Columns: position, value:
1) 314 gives 0.5395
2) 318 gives 0.5939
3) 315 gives 0.5452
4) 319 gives 0.5842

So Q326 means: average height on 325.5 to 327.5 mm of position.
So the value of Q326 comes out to 0.513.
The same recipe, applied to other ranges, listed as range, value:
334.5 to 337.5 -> 0.832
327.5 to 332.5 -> 0.606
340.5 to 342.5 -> 0.956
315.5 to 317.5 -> 0.596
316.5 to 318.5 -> 0.611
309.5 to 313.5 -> 0.728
